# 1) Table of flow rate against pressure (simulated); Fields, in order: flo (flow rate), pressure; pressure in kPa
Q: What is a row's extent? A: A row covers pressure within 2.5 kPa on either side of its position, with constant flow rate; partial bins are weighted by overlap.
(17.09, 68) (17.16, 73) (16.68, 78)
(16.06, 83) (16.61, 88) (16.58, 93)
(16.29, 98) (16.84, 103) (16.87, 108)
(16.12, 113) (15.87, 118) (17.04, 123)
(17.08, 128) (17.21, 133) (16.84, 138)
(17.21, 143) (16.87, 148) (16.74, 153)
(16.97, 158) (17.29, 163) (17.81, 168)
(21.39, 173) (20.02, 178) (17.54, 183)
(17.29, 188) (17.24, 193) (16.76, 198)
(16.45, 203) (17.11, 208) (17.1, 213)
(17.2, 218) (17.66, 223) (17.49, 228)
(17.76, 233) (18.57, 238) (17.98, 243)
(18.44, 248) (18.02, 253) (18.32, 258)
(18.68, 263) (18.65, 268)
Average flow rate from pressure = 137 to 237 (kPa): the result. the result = 17.6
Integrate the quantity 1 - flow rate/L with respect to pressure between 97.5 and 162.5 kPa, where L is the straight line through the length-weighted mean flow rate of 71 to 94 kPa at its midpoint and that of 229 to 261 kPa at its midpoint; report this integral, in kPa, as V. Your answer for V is 1.0 kPa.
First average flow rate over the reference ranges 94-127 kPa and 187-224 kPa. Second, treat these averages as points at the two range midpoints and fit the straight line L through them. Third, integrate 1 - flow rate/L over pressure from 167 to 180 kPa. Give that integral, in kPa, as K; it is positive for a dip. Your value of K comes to -2.4 kPa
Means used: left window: 16.5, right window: 17.1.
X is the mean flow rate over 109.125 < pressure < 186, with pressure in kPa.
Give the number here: 17.5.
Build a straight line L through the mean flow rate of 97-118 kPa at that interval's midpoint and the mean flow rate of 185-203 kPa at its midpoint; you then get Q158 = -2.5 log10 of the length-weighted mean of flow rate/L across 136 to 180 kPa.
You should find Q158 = -0.07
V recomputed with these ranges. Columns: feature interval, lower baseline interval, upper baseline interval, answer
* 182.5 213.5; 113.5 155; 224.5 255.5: 0.9 kPa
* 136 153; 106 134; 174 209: 0.1 kPa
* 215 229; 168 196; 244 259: 0.7 kPa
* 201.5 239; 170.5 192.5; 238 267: 2.4 kPa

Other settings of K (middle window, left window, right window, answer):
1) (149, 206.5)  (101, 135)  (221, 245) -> -1.4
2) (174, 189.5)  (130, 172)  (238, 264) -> -0.9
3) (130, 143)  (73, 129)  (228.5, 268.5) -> -0.1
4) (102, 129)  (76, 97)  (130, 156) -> 0.2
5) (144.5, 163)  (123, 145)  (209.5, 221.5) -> 0.2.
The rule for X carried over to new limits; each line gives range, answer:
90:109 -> 16.6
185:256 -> 17.5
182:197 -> 17.3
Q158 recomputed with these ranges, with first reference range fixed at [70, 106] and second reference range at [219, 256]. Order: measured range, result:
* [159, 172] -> -0.038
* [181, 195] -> 0.010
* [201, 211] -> 0.054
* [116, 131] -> 0.015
